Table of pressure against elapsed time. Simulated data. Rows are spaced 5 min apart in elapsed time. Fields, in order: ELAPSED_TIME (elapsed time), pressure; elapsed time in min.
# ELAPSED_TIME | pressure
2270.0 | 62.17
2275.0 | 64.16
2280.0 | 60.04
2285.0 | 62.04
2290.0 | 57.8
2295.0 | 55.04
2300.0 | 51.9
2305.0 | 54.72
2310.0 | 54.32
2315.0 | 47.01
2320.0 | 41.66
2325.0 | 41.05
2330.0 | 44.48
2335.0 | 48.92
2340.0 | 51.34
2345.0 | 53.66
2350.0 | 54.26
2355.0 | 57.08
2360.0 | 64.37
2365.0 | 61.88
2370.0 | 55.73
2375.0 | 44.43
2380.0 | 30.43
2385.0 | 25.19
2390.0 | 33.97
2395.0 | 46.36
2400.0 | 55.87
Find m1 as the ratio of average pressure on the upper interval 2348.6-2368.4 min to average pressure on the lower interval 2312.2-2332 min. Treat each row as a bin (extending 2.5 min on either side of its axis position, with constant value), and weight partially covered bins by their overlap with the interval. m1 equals 1.36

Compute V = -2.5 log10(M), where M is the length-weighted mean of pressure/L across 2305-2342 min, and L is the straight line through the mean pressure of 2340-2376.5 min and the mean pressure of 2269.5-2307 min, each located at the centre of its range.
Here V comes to 0.20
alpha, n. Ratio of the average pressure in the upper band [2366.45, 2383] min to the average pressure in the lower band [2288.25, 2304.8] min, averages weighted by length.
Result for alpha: 0.81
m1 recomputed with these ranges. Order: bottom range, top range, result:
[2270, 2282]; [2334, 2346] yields 0.82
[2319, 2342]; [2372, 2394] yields 0.76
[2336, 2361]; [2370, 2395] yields 0.67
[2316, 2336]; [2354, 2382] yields 1.20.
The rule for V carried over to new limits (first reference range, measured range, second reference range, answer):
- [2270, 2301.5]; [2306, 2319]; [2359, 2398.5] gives 0.101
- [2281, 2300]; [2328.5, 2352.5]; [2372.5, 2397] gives -0.109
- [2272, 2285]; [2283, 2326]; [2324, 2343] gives 0.065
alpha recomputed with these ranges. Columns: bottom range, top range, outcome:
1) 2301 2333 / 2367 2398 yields 0.84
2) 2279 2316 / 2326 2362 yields 0.95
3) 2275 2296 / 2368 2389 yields 0.64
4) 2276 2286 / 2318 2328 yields 0.68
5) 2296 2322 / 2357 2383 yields 1.01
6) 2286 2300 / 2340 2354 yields 0.96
